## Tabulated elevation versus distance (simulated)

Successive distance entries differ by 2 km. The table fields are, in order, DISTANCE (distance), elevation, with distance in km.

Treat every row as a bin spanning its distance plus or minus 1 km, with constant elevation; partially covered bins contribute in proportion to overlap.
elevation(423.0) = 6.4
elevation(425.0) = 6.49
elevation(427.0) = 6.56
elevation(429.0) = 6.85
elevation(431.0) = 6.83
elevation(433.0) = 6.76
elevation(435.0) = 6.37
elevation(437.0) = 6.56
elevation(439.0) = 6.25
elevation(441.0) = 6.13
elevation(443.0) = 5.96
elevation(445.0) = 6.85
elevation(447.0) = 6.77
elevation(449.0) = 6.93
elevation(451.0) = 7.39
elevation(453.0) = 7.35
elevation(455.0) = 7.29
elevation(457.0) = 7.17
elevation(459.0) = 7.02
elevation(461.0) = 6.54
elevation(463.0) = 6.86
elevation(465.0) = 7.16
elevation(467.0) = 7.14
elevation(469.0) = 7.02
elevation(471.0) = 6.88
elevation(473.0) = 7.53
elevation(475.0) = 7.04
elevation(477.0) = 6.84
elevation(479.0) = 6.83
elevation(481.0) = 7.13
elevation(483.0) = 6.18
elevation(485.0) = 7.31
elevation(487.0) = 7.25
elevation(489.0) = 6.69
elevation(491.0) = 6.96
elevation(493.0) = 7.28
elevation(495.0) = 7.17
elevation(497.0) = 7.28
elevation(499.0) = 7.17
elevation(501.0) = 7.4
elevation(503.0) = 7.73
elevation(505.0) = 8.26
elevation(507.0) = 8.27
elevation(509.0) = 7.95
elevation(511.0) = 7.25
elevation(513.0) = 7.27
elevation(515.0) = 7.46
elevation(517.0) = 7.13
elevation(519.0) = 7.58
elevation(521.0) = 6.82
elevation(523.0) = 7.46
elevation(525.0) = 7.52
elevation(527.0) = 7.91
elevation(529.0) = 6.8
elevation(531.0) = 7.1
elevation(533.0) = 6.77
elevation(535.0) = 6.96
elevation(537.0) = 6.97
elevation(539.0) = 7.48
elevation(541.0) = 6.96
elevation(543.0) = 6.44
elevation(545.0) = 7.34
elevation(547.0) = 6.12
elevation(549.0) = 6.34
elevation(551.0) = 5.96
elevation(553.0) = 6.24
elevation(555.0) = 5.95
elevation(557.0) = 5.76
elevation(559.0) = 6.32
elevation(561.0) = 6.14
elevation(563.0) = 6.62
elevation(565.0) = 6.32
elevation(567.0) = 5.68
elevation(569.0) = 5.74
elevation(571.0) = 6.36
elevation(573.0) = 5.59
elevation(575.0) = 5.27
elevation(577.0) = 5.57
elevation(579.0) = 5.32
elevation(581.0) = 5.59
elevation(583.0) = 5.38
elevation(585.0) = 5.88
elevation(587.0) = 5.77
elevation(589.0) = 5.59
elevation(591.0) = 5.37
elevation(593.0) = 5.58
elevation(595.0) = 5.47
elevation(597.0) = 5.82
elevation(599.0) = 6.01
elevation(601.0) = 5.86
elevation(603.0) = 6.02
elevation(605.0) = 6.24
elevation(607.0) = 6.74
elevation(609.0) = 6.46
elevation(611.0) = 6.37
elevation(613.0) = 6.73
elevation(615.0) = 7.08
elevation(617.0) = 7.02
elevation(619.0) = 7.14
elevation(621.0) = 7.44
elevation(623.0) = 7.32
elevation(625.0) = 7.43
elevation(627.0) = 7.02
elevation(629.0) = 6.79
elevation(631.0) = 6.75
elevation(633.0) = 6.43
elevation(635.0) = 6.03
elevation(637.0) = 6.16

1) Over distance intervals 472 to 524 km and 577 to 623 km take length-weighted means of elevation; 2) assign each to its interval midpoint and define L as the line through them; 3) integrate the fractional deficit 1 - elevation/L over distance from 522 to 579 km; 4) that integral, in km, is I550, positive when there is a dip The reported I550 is 2.0 km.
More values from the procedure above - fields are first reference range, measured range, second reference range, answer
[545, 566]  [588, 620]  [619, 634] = 2.7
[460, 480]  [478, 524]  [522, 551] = -2.1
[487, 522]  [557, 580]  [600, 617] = 3.1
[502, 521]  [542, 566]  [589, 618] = 2.3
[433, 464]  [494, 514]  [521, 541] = -1.5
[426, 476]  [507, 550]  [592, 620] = -3.7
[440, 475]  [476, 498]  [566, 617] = -0.9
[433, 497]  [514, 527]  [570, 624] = -1.6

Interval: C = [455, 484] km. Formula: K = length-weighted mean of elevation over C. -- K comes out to 6.96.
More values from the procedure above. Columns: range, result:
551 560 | 6.06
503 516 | 7.74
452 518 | 7.21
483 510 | 7.39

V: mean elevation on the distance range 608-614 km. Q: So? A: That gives 6.52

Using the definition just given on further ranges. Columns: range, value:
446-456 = 7.15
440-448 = 6.43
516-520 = 7.36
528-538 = 6.92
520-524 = 7.14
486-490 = 6.97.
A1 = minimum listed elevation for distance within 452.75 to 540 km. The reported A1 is 6.18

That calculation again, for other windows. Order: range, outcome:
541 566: 5.76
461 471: 6.54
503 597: 5.27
